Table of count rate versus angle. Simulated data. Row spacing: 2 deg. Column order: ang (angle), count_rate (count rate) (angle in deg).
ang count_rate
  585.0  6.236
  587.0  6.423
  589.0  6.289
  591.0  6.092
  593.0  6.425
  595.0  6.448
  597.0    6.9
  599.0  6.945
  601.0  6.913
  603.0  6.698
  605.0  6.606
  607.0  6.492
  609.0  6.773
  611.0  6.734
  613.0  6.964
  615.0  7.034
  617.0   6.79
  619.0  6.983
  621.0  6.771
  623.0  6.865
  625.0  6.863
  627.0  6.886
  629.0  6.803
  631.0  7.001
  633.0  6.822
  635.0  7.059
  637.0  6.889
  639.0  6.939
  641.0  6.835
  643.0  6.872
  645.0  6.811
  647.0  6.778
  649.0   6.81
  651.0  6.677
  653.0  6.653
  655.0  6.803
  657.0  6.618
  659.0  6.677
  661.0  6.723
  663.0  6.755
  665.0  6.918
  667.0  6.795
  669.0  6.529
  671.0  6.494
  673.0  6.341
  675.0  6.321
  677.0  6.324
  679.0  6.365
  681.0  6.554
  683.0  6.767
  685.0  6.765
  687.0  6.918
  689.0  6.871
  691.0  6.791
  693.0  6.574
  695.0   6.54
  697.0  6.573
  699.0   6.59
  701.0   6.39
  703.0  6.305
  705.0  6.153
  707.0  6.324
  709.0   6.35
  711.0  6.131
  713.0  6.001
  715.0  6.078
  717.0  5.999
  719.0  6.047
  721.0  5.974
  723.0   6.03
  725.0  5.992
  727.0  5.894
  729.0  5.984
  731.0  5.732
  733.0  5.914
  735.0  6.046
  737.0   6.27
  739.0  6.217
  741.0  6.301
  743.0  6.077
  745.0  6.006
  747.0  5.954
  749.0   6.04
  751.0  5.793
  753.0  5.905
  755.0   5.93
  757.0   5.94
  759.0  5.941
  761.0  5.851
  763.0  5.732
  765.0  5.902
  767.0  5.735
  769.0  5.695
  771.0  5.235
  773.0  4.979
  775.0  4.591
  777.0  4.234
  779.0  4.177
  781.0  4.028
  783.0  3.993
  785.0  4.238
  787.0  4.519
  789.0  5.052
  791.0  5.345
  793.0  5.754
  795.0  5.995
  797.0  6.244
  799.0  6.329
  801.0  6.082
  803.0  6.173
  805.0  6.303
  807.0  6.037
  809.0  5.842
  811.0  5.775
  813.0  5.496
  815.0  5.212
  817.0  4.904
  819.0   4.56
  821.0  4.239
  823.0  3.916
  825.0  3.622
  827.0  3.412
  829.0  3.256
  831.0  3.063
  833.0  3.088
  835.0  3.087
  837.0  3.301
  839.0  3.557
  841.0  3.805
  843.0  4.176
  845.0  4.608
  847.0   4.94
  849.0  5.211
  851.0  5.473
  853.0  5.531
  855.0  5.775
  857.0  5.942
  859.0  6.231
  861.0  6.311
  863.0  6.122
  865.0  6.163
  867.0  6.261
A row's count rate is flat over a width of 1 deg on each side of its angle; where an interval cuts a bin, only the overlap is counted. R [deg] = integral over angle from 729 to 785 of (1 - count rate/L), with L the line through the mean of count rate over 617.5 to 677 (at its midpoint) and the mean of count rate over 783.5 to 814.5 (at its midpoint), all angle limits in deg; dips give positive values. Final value 3.9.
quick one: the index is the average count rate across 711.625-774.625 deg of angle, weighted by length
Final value 5.9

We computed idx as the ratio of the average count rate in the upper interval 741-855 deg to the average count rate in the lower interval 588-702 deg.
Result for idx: 0.8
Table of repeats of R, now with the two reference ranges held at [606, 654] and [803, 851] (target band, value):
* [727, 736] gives -0.48 deg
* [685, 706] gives -1.83 deg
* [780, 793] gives 0.85 deg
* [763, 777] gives -0.39 deg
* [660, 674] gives -0.56 deg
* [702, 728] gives -1.26 deg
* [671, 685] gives -0.48 deg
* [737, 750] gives -1.52 deg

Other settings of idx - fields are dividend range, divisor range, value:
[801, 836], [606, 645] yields 0.67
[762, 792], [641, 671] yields 0.73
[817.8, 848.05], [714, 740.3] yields 0.63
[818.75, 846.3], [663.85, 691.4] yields 0.56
